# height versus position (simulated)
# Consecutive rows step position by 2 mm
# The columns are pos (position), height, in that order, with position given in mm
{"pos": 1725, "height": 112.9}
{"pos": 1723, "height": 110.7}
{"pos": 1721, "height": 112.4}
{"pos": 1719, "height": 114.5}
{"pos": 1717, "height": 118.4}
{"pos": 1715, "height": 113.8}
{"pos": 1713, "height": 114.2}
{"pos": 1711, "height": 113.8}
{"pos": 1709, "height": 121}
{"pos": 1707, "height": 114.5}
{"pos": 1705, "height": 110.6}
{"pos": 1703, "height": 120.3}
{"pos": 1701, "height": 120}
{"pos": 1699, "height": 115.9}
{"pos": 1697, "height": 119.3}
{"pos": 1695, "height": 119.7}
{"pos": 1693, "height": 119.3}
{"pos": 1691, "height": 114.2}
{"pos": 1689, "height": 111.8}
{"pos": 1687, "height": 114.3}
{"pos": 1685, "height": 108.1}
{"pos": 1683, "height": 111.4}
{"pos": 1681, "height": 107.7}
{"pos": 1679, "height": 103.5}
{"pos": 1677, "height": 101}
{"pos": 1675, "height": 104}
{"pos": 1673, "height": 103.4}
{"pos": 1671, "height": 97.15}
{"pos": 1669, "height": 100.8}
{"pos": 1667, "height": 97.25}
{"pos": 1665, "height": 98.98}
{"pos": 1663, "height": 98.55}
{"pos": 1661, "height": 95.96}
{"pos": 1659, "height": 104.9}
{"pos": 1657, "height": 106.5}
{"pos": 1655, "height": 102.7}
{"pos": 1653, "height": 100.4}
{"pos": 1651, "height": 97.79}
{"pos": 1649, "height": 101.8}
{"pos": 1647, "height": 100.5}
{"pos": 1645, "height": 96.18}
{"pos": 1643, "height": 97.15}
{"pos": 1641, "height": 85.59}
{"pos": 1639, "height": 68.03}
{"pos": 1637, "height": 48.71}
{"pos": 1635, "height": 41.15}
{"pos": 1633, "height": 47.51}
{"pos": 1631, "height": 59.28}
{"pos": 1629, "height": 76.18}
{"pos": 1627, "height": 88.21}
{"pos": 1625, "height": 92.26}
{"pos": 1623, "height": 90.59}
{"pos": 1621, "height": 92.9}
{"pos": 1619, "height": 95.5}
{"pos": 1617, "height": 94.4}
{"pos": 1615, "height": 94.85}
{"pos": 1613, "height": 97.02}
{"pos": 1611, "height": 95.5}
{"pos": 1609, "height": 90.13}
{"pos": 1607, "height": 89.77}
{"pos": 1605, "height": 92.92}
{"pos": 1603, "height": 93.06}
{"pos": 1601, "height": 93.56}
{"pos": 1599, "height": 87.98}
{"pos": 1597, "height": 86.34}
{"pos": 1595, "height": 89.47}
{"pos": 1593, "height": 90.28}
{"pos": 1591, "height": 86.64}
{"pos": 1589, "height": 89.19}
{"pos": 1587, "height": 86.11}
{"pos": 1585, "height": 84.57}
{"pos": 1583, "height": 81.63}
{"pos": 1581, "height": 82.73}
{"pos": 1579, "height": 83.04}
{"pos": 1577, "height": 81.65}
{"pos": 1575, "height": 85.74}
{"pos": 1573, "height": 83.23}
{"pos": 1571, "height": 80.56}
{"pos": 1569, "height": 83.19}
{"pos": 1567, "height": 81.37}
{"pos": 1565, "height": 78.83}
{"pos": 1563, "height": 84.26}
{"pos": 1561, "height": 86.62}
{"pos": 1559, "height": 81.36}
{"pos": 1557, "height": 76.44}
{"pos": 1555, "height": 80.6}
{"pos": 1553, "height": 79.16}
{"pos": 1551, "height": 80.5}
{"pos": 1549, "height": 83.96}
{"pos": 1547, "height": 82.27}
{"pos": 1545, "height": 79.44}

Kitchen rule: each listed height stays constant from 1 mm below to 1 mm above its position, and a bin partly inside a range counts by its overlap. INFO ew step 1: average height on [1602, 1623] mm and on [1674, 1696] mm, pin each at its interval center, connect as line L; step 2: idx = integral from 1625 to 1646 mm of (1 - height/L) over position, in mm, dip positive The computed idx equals 5.8 mm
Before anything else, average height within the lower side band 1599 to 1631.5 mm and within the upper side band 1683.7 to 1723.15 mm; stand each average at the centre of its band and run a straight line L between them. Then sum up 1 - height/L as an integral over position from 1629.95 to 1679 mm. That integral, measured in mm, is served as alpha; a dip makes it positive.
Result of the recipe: 5.7 mm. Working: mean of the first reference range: 90.2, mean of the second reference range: 115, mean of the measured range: 90.1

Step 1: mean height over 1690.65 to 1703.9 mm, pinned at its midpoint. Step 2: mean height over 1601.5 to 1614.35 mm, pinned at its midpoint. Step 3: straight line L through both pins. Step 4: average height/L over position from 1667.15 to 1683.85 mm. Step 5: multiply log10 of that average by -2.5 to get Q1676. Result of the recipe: 0.092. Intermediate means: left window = 93.1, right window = 119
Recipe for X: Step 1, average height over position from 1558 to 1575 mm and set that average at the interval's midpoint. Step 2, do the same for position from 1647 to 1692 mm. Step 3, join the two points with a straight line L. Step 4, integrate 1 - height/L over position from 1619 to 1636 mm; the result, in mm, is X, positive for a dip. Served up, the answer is 3.6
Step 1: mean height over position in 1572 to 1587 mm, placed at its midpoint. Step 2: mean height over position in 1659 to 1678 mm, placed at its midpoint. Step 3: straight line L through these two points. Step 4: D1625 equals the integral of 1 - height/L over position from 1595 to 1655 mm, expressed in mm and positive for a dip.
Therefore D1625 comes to 3.5 mm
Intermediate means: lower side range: 83.4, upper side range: 100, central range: 86.4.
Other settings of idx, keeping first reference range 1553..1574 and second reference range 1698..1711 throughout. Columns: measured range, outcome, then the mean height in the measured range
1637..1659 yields 1.9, 93.9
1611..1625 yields 0.1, 94.2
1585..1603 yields 0.1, 88.7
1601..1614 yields -0.1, 93.1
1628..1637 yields 4.0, 55.2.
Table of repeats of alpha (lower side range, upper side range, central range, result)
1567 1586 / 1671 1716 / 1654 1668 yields 0.5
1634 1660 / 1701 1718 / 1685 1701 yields -1.1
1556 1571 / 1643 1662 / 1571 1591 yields 0.3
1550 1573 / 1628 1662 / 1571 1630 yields -4.3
